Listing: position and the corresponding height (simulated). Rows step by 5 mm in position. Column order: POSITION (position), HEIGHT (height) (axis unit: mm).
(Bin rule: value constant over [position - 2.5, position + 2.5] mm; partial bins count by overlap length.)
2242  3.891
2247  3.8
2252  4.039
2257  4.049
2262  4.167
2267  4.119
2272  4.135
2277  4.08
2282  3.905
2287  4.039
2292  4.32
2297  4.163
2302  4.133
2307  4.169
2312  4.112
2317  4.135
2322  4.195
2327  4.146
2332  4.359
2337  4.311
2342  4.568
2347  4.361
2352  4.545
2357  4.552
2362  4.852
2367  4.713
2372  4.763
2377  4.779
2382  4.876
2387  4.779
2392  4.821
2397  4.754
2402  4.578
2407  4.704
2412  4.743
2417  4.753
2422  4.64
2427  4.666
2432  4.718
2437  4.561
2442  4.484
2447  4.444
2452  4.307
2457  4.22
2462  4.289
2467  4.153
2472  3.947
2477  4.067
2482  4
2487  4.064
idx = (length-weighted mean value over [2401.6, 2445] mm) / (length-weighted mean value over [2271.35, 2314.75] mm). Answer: 1.13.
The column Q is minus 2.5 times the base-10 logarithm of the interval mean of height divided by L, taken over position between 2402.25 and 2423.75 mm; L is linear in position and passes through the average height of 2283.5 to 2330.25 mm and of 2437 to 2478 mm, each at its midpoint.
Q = -0.11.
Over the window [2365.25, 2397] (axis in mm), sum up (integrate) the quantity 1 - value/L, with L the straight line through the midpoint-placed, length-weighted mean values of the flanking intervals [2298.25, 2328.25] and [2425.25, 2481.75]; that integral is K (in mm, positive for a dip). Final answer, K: -4.1 mm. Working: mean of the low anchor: 4.15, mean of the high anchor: 4.33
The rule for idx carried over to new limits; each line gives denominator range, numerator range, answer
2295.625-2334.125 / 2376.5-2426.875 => 1.13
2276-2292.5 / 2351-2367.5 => 1.15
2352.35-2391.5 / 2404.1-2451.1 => 0.97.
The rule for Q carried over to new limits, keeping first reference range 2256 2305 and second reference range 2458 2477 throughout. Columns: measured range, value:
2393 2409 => -0.14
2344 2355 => -0.09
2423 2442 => -0.12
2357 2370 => -0.15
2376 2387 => -0.17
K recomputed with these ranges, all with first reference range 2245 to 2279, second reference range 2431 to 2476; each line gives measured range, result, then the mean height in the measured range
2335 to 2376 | -4.0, 4.59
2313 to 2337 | -0.4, 4.21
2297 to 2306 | -0.1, 4.15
